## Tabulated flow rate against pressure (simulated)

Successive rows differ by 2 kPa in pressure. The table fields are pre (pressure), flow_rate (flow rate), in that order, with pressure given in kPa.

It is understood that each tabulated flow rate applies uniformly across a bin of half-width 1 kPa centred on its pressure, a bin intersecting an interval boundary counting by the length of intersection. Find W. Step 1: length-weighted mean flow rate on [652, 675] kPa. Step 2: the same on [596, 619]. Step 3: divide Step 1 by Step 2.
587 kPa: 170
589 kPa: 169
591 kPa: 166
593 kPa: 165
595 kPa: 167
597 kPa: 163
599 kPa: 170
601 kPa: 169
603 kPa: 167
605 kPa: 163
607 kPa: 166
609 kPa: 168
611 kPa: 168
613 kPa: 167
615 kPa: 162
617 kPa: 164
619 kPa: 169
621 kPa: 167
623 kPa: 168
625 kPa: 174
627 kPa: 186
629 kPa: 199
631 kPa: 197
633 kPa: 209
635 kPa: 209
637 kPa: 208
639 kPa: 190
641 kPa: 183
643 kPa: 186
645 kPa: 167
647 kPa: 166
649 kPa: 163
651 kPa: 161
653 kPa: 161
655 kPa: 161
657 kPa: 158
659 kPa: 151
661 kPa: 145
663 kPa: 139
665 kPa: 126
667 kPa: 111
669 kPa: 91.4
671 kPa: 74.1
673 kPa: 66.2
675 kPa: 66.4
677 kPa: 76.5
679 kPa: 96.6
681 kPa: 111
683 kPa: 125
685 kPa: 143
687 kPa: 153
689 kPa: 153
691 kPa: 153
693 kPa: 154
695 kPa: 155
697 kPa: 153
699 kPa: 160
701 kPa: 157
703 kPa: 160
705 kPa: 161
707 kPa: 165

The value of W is 0.7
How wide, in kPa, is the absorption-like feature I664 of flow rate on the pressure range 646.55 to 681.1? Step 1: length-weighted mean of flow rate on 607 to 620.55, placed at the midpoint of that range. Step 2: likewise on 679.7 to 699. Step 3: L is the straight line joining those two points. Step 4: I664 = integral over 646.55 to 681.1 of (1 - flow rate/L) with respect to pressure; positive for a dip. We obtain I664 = 6.7 kPa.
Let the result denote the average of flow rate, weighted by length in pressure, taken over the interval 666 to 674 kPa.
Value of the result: 85.7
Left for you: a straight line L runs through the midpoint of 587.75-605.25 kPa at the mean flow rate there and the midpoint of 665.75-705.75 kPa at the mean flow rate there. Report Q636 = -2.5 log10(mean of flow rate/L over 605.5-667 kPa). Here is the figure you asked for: -0.15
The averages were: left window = 167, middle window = 170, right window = 126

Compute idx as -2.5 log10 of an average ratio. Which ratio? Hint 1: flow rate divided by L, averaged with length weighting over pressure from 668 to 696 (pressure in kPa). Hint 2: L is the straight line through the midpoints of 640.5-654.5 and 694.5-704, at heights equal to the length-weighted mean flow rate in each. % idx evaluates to 0.36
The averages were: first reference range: 169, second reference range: 157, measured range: 116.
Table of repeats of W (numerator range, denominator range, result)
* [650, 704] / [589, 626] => 0.79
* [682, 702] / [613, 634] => 0.84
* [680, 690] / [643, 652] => 0.82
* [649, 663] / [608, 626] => 0.93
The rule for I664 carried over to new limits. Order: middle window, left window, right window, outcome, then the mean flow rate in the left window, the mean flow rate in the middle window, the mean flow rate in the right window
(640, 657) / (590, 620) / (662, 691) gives -4.5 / 166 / 168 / 111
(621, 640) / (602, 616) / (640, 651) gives -2.5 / 166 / 192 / 172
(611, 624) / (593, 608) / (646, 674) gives -0.8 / 166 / 166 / 134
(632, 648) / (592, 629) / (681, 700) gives -2.8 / 169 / 190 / 148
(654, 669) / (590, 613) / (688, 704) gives 2.0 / 167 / 138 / 156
